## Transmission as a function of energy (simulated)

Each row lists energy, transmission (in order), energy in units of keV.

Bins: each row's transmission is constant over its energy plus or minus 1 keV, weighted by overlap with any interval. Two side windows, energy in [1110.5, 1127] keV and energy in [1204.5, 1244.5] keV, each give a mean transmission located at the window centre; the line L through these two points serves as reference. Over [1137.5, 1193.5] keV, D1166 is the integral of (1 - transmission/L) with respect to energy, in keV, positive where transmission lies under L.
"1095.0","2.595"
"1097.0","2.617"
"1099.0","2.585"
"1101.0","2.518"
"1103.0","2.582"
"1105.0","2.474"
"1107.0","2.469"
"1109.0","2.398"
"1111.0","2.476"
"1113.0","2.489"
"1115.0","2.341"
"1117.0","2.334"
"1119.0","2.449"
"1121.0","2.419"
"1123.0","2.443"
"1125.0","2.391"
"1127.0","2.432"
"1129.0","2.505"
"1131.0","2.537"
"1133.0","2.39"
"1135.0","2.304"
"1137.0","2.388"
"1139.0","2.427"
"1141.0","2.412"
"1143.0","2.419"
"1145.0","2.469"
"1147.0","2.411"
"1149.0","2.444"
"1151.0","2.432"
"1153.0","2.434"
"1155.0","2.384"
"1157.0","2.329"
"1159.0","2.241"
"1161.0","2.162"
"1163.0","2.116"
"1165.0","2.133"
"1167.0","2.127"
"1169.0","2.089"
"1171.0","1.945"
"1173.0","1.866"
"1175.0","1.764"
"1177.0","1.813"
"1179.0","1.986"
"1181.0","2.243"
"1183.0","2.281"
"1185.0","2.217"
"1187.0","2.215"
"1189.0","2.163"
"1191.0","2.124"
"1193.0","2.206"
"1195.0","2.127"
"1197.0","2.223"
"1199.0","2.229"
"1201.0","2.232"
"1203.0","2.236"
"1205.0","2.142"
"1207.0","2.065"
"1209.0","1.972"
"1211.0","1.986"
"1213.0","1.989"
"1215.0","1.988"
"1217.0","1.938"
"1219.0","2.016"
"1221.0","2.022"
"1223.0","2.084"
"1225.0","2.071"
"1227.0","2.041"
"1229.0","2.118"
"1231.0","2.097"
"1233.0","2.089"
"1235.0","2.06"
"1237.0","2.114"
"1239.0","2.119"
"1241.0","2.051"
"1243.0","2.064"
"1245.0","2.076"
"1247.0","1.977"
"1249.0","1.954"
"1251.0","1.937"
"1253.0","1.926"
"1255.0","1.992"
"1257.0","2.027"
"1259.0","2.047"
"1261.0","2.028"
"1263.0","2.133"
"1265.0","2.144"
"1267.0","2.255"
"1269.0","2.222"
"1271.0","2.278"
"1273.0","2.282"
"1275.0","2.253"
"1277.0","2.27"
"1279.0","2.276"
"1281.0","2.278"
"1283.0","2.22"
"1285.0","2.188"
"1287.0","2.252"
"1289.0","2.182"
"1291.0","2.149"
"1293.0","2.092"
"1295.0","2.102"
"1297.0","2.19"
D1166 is 1.1 keV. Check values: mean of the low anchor 2.42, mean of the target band 2.21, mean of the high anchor 2.05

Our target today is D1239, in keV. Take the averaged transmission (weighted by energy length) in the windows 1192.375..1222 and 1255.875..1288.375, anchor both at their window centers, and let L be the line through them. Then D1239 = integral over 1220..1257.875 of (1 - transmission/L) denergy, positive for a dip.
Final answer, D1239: 1.7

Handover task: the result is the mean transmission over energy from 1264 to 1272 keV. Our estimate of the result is 2.22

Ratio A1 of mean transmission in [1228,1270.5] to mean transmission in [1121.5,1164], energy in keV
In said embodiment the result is 0.87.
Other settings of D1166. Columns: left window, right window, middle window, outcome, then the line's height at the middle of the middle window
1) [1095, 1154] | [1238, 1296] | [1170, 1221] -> 4.7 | 2.29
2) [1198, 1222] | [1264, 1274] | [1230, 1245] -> 0.4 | 2.15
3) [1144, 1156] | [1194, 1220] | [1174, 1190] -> 1.1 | 2.24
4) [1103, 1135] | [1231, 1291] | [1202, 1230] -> 2.2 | 2.23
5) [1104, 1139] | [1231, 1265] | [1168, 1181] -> 1.9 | 2.27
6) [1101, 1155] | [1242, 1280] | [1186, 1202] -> 0.6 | 2.27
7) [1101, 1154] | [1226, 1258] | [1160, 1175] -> 1.7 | 2.3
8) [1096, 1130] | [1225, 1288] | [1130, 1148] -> -0.1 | 2.4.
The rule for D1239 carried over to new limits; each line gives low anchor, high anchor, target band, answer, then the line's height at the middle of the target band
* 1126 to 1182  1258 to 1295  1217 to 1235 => 1.30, 2.22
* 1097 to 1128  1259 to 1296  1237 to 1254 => 1.73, 2.25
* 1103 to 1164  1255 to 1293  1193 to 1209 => 0.90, 2.3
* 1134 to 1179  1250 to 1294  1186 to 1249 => 2.89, 2.19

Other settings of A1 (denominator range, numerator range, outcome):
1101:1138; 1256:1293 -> 0.90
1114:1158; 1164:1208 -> 0.87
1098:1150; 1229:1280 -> 0.86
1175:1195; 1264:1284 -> 1.06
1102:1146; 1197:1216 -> 0.86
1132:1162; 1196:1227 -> 0.87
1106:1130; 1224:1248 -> 0.85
